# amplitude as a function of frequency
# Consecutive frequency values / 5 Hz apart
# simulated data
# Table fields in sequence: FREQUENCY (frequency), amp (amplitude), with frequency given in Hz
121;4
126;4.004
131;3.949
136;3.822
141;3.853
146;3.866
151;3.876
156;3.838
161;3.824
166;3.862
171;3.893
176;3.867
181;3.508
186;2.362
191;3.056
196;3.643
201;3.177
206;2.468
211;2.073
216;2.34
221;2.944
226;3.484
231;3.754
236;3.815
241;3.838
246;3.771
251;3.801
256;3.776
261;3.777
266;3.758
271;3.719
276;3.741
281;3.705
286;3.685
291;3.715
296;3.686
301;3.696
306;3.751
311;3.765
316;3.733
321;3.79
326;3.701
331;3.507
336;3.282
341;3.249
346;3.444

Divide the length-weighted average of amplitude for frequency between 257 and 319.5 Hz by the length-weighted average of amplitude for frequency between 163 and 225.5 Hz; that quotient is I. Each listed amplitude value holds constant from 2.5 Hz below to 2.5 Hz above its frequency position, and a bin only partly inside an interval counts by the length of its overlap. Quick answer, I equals 1.20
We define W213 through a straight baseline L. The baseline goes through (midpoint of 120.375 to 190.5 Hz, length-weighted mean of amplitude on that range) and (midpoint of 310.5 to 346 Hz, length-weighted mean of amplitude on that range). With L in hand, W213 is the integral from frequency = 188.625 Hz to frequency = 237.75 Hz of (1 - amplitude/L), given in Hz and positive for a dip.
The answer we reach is 8.08 Hz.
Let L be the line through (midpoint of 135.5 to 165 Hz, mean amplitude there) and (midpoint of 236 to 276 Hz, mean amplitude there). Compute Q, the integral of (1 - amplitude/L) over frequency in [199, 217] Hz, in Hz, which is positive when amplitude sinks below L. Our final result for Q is 6.14 Hz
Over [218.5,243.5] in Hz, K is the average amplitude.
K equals 3.57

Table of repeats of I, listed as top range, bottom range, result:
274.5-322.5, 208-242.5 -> 1.18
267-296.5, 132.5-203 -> 1.03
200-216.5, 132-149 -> 0.64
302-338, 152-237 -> 1.11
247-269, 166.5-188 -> 1.09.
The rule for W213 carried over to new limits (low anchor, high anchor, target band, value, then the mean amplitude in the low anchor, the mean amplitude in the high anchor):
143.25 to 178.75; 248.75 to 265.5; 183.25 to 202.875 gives 3.9 Hz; 3.86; 3.78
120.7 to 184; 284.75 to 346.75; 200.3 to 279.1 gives 6.8 Hz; 3.84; 3.62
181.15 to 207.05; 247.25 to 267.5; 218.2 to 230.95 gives 0.4 Hz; 3.02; 3.78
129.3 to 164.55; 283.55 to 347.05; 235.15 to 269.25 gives -0.7 Hz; 3.86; 3.62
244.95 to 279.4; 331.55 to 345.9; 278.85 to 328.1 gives -2.8 Hz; 3.76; 3.33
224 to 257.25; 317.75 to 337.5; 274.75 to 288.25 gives -0.1 Hz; 3.75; 3.59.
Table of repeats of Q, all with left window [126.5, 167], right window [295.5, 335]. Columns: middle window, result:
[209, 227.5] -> 5.4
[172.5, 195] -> 3.4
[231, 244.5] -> -0.1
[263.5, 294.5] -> 0.1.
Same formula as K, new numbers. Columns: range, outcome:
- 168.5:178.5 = 3.88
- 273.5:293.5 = 3.71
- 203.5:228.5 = 2.66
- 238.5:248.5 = 3.8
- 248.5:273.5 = 3.77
